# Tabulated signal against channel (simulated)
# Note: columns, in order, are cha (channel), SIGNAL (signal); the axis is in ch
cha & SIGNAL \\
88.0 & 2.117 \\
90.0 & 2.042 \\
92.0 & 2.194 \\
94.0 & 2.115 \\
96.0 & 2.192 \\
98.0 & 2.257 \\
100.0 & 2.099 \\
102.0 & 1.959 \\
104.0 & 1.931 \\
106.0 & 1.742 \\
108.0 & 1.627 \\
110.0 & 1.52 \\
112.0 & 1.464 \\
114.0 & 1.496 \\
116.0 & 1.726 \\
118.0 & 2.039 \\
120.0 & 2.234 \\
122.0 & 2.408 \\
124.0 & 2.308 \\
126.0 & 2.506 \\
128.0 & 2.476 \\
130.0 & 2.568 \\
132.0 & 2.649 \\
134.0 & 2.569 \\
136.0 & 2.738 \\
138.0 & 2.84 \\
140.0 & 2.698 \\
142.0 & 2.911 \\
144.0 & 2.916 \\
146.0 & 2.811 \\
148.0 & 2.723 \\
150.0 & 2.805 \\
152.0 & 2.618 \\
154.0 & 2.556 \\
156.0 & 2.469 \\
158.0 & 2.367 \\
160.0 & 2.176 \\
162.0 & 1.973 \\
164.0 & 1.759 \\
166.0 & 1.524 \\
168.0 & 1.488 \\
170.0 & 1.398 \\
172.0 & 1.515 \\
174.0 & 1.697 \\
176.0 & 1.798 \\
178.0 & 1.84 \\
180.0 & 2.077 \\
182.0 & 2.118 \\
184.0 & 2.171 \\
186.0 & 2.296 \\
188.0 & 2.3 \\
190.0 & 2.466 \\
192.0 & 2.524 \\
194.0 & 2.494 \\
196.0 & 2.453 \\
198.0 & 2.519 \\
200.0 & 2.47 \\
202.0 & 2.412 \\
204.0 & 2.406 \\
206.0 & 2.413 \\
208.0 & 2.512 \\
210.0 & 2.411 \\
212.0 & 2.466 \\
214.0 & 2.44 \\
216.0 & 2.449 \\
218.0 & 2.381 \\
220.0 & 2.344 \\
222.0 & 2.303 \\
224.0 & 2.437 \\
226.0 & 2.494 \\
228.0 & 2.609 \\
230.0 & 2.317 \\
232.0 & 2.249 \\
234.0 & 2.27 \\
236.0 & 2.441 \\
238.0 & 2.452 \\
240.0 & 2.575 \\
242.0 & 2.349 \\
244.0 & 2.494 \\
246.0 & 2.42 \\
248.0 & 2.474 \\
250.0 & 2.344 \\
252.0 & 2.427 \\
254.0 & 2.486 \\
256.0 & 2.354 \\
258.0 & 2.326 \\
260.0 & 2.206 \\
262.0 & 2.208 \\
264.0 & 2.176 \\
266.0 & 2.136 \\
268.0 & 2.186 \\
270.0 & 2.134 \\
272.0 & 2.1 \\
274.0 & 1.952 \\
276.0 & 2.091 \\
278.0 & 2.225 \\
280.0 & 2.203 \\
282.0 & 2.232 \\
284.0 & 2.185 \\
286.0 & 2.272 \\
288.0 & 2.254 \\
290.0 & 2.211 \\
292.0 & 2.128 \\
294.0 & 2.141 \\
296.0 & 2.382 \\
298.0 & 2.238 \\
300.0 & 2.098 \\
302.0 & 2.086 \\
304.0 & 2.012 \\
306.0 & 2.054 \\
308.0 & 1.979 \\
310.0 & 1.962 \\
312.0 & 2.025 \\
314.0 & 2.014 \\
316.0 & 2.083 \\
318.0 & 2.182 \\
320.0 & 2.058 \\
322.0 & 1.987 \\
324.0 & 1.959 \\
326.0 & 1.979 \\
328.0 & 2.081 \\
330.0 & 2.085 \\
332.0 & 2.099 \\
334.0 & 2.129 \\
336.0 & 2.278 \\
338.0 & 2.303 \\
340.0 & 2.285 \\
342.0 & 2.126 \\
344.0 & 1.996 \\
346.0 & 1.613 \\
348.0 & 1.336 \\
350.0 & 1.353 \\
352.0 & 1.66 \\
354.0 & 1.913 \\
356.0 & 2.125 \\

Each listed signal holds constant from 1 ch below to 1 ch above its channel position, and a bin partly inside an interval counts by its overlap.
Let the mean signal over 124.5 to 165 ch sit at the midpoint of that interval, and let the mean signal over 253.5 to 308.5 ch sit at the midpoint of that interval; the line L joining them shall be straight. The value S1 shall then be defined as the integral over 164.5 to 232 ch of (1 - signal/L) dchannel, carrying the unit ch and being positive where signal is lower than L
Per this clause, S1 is 4.9 ch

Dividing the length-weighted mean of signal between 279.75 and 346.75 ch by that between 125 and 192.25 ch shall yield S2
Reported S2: 0.92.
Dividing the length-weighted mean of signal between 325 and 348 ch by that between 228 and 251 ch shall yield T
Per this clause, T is 0.9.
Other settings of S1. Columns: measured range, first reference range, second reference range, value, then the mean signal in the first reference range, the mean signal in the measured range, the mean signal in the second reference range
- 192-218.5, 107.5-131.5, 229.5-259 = -1.9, 2.05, 2.45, 2.4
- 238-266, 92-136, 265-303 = -2.7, 2.11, 2.37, 2.17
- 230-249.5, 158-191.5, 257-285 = -2.9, 1.93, 2.41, 2.17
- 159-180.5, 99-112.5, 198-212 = 4.5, 1.77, 1.74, 2.45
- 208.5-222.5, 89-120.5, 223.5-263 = -0.7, 1.91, 2.41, 2.4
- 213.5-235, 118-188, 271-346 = -1.7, 2.29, 2.39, 2.11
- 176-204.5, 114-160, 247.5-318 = 1.0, 2.51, 2.3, 2.18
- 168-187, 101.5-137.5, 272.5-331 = 2.3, 2.12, 1.86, 2.11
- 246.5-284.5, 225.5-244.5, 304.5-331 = 0.7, 2.42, 2.24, 2.03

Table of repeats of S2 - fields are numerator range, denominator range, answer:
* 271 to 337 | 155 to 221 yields 0.97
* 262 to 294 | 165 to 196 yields 1.09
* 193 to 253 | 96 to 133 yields 1.18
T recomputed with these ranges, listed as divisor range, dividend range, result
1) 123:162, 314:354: 0.76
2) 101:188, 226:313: 1.03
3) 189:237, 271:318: 0.88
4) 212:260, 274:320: 0.89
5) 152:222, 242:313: 1.00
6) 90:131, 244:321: 1.07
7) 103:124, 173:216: 1.25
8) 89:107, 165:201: 1.00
